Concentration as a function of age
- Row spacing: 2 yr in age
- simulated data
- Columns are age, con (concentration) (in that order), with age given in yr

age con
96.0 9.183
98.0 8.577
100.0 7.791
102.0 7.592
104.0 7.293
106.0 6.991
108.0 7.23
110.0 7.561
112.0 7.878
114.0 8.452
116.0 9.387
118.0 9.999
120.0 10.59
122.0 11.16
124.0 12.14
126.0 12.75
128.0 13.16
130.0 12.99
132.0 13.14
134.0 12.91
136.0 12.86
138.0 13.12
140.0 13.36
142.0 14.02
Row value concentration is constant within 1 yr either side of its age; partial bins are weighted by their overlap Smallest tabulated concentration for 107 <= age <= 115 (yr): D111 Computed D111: 7.23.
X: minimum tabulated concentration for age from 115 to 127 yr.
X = 9.387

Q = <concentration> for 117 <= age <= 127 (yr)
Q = 11.3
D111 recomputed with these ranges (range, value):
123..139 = 12.14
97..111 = 6.991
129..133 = 12.99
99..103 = 7.592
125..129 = 12.75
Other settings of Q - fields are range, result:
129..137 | 13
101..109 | 7.28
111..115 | 8.16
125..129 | 13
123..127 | 12.4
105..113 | 7.42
